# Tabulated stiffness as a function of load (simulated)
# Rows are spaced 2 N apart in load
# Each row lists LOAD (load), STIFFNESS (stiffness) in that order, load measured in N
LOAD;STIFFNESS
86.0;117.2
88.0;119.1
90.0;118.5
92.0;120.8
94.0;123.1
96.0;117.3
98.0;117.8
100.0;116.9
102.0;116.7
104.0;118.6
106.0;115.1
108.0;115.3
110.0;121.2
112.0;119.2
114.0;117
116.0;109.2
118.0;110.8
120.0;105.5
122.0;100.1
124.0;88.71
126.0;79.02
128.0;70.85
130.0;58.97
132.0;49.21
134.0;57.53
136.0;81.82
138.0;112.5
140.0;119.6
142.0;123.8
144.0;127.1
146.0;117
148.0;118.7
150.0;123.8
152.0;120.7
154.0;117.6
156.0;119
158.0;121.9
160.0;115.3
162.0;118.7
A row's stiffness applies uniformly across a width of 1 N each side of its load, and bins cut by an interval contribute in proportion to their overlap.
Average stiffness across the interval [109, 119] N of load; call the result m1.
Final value 115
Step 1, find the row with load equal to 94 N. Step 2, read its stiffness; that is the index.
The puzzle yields 123.1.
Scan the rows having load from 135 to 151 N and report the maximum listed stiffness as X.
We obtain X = 127.1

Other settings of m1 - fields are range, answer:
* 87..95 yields 120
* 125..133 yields 64.5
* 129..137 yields 61.9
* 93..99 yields 119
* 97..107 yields 117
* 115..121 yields 108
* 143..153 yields 121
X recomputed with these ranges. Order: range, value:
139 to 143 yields 123.8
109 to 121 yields 121.2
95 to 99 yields 117.8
